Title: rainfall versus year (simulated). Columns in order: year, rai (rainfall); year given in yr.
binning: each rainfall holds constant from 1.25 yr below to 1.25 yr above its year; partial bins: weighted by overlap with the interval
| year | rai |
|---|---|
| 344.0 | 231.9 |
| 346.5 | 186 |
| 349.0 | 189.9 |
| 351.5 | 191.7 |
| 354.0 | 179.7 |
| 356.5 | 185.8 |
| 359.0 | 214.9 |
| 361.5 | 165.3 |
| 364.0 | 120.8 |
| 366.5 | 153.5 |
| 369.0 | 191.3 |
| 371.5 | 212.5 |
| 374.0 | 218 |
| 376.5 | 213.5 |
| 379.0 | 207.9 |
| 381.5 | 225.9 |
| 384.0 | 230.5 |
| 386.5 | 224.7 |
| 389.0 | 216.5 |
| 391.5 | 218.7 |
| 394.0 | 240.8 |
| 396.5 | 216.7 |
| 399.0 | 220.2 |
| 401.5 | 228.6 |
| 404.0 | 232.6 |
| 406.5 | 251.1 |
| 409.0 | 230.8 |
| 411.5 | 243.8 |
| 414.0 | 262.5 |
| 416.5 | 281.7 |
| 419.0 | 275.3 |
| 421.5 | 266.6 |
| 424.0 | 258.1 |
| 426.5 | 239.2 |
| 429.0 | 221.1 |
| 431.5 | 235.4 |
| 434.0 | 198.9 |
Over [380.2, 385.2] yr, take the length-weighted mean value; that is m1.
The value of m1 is 228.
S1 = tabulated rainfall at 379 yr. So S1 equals 207.9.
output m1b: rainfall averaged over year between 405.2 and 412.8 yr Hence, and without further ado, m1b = 242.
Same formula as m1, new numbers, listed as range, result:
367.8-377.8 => 209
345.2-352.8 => 189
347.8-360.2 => 192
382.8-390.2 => 224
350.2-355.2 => 186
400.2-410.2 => 236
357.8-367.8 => 164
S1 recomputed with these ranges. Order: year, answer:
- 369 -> 191.3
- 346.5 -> 186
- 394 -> 240.8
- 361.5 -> 165.3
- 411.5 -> 243.8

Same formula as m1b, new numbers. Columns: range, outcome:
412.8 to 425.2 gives 269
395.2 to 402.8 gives 222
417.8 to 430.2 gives 252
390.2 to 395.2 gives 230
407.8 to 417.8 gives 255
